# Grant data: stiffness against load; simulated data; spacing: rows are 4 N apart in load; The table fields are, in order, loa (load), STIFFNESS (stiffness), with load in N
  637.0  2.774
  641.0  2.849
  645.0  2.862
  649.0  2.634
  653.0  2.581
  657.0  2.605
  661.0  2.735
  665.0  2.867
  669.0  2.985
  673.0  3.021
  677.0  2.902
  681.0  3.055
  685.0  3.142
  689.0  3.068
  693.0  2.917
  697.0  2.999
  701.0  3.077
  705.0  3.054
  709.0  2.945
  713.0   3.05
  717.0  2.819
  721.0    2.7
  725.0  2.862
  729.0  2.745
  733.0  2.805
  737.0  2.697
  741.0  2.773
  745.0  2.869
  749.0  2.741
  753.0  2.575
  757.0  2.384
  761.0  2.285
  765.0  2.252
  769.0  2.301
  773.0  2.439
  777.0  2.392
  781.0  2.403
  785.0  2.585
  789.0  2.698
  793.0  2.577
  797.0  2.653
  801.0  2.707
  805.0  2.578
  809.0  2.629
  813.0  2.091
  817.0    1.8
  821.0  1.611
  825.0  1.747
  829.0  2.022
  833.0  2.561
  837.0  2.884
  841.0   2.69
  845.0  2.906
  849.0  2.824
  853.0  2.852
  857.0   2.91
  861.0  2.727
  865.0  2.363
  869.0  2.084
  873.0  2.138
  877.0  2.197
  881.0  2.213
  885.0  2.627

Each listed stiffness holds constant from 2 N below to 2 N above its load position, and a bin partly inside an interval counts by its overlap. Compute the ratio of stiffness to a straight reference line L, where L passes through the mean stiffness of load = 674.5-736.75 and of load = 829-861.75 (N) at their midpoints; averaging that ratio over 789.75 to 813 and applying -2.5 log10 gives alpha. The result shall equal 0.090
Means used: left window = 2.94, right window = 2.75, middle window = 2.59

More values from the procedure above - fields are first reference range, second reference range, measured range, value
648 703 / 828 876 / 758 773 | 0.187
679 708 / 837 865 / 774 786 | 0.185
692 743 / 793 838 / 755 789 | 0.067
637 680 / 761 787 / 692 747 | -0.116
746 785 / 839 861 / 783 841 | 0.116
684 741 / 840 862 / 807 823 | 0.367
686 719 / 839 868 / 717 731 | 0.069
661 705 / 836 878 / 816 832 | 0.404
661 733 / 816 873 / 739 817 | 0.066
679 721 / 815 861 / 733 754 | 0.031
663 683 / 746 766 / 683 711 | -0.076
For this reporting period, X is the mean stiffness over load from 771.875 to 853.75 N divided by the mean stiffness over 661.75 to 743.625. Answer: 0.8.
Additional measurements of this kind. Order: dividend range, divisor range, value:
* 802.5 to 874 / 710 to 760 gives 0.88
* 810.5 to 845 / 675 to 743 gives 0.76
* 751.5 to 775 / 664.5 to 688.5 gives 0.79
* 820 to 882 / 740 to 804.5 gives 0.96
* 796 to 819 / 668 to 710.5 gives 0.80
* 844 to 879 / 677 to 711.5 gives 0.84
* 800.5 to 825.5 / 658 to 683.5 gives 0.74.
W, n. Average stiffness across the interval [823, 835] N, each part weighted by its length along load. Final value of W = 2.11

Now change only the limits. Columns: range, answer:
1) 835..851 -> 2.83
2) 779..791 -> 2.56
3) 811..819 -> 1.95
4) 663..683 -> 2.97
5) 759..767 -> 2.27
